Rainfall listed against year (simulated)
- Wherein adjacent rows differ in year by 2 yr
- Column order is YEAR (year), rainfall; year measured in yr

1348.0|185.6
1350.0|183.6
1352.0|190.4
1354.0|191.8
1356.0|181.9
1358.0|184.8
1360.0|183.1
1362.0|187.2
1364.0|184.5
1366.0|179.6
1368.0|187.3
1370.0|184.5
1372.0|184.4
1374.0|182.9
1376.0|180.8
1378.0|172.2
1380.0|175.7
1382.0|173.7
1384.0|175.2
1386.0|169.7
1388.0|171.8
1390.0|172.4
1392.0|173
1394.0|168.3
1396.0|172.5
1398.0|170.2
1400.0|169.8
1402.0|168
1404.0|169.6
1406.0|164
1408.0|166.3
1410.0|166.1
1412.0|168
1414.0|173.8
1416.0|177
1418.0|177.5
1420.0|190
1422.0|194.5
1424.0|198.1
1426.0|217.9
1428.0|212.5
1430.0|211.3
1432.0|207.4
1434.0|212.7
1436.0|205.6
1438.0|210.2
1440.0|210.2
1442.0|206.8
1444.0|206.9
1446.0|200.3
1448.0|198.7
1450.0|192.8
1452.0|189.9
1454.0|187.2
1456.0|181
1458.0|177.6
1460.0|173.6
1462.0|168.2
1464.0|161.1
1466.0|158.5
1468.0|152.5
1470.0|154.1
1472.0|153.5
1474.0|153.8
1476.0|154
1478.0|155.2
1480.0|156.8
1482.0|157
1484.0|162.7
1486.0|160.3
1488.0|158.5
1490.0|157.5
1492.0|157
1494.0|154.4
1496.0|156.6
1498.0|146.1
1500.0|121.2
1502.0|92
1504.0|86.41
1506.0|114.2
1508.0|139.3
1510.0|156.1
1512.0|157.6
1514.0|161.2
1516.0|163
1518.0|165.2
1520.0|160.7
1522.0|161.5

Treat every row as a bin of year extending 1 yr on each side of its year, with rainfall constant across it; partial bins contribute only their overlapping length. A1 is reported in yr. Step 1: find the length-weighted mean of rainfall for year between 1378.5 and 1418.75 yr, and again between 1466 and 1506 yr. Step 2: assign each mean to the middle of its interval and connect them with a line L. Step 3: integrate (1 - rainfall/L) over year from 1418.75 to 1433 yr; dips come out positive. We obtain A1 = -3.55 yr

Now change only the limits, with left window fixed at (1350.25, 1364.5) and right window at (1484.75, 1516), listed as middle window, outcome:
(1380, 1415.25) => 0.7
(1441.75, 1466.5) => -4.5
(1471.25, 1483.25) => -0.5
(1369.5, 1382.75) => 0.1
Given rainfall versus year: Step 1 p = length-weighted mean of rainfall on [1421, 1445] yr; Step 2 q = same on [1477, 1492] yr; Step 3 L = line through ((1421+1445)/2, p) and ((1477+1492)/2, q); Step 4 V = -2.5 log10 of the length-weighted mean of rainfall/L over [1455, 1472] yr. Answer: 0.09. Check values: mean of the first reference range 208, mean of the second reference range 158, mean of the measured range 165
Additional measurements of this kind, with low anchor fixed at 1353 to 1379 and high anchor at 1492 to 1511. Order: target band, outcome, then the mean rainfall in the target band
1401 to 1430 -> -0.12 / 183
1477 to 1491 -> -0.15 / 158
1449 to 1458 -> -0.24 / 187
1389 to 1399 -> 0.01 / 171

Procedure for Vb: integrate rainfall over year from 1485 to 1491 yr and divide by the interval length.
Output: 159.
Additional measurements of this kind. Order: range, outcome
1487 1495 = 157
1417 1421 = 184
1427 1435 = 211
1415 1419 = 177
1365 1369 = 183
